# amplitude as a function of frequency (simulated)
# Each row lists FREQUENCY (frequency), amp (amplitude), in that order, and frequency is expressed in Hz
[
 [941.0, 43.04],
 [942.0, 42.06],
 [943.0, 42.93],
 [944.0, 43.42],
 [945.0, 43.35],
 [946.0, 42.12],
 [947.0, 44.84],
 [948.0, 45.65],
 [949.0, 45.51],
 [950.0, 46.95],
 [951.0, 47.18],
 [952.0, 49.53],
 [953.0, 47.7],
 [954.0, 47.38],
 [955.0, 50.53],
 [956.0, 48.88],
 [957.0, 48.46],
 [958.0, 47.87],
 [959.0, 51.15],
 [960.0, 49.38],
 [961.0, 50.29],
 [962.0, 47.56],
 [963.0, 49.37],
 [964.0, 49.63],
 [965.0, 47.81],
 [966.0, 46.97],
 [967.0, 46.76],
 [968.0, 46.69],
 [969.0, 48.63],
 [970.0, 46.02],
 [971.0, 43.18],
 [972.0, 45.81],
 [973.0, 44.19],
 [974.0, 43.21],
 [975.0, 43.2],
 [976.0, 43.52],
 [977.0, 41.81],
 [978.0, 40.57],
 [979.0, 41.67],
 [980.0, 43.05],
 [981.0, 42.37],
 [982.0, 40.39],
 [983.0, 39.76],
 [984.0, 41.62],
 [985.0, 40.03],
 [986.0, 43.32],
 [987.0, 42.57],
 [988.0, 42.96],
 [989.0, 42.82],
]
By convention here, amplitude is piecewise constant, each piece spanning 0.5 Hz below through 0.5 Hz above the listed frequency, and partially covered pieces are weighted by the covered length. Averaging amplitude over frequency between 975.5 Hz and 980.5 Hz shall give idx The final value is 42.1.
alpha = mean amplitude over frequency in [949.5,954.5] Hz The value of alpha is 47.7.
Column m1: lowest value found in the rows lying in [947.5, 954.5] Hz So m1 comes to 45.51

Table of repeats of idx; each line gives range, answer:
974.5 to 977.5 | 42.8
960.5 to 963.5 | 49.1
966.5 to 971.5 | 46.3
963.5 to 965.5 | 48.7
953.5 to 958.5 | 48.6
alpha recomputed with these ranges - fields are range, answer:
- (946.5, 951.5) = 46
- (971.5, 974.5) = 44.4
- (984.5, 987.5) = 42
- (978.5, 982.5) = 41.9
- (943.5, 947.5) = 43.4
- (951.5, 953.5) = 48.6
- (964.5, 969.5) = 47.4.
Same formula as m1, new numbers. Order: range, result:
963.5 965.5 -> 47.81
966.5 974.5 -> 43.18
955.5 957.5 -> 48.46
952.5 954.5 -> 47.38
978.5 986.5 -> 39.76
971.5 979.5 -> 40.57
